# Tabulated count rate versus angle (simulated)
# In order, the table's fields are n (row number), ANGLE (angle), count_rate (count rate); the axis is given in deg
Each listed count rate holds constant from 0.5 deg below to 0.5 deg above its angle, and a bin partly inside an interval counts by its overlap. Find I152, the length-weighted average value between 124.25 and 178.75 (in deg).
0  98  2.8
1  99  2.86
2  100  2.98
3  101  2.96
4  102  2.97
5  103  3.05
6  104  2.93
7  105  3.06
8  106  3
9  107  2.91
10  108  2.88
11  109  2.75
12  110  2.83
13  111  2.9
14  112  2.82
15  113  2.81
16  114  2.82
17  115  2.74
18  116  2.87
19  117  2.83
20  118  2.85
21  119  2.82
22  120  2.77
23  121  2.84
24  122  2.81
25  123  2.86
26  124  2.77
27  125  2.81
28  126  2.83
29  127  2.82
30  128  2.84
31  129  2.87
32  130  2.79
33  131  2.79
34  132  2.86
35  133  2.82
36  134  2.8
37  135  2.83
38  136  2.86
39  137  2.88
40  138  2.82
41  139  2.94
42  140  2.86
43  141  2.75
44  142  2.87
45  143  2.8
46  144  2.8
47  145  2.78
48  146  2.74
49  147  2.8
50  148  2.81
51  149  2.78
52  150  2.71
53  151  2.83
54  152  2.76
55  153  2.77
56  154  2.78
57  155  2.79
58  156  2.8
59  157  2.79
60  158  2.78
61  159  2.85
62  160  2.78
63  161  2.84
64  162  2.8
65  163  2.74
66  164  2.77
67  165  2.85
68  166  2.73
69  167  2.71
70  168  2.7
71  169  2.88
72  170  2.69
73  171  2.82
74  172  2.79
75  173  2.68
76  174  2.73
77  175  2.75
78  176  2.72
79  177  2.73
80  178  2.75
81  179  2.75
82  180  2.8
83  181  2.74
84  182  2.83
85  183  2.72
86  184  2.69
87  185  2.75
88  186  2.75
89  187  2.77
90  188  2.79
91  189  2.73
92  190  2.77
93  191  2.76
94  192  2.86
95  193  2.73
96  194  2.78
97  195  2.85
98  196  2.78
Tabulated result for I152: 2.79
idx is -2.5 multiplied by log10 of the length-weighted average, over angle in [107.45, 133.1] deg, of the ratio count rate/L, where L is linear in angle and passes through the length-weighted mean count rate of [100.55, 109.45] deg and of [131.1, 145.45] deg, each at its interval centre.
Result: 0.03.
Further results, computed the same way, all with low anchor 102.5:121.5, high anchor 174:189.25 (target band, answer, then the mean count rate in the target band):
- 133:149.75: 0.000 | 2.82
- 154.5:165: -0.004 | 2.8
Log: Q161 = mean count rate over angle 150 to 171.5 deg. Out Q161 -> 2.78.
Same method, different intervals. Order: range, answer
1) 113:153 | 2.82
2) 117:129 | 2.82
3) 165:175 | 2.75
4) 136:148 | 2.82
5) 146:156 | 2.78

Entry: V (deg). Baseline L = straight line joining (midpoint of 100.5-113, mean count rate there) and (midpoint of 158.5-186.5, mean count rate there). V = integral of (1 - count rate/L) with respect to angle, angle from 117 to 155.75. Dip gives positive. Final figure 0.5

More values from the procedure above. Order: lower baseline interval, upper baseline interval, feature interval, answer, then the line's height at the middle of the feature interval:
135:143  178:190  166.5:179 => 0.2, 2.78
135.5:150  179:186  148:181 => 0.1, 2.78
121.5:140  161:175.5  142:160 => 0.0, 2.8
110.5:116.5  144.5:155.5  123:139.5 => -0.2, 2.8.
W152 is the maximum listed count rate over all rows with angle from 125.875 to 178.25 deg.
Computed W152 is 2.94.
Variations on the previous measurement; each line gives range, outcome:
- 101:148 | 3.06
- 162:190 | 2.88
